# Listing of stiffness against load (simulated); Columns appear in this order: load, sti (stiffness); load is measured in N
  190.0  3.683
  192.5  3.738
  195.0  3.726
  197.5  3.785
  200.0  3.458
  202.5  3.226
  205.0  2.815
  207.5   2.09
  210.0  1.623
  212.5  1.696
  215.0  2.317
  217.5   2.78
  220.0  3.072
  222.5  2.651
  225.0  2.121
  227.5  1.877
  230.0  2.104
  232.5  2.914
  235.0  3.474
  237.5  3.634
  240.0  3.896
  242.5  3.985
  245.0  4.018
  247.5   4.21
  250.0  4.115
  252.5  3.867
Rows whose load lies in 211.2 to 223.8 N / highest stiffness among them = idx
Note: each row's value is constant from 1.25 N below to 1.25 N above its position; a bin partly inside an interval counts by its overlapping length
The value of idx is 3.072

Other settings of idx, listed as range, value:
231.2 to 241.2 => 3.896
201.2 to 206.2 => 3.226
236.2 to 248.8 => 4.21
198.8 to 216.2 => 3.458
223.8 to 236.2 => 3.474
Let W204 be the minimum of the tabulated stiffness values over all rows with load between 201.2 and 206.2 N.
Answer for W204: 2.815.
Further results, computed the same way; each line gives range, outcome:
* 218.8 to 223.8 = 2.651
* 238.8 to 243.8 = 3.896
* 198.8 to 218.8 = 1.623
